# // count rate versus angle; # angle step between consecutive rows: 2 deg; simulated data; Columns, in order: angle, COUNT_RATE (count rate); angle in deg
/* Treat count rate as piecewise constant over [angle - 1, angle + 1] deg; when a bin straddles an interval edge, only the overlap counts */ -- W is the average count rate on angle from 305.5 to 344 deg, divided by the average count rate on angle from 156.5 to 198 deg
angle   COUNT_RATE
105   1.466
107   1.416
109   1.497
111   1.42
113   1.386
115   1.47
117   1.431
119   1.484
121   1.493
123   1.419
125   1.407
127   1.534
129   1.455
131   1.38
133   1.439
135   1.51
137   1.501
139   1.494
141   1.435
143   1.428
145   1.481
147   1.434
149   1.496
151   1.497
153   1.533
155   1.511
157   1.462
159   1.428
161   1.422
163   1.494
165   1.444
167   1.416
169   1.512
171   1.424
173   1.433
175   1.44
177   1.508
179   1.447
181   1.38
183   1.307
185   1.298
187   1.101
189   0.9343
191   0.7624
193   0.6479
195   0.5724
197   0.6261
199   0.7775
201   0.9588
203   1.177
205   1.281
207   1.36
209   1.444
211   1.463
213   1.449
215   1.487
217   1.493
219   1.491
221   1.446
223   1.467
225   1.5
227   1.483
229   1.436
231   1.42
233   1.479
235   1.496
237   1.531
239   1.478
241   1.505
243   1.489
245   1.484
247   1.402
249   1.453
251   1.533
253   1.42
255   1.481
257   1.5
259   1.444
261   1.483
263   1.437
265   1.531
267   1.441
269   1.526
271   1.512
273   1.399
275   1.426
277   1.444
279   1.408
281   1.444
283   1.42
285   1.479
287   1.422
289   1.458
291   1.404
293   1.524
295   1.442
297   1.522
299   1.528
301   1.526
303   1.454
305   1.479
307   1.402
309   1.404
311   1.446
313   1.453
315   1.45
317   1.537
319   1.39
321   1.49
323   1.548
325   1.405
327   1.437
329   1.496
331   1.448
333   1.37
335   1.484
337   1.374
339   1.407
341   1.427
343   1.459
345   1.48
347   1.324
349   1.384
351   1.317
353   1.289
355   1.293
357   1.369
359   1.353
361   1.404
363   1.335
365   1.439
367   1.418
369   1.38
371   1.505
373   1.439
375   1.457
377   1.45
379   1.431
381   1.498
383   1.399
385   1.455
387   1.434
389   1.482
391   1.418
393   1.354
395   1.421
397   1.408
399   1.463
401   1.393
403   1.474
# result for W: 1.17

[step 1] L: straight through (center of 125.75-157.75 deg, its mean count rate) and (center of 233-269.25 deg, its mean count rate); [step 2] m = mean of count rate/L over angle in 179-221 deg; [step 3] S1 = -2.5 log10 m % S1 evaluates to 0.26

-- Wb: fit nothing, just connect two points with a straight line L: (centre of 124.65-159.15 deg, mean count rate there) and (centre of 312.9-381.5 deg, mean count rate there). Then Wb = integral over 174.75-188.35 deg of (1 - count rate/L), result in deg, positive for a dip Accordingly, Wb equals 1.1 deg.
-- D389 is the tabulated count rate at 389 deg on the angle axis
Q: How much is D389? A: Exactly 1.482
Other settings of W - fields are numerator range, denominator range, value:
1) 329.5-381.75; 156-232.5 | 1.08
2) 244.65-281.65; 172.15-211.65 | 1.28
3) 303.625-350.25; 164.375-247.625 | 1.09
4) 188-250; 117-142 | 0.88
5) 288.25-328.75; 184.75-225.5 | 1.25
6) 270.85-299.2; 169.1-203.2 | 1.30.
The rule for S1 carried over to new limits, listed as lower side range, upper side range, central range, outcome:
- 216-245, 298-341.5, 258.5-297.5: 0.01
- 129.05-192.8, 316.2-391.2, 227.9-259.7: -0.05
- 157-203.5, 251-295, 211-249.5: -0.10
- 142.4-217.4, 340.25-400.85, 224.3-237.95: -0.12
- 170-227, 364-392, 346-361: 0.06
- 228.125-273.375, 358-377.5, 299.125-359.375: 0.01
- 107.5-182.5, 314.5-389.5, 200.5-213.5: 0.11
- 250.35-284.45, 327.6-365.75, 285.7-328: -0.03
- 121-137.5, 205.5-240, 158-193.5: 0.12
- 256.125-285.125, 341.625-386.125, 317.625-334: -0.02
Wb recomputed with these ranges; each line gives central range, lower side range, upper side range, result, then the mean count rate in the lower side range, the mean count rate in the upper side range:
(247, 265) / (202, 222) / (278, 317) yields -0.4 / 1.41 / 1.46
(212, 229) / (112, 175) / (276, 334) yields -0.2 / 1.46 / 1.46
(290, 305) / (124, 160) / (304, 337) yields -0.3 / 1.47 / 1.45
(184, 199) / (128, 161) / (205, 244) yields 6.4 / 1.47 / 1.46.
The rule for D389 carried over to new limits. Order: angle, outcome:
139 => 1.494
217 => 1.493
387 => 1.434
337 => 1.374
